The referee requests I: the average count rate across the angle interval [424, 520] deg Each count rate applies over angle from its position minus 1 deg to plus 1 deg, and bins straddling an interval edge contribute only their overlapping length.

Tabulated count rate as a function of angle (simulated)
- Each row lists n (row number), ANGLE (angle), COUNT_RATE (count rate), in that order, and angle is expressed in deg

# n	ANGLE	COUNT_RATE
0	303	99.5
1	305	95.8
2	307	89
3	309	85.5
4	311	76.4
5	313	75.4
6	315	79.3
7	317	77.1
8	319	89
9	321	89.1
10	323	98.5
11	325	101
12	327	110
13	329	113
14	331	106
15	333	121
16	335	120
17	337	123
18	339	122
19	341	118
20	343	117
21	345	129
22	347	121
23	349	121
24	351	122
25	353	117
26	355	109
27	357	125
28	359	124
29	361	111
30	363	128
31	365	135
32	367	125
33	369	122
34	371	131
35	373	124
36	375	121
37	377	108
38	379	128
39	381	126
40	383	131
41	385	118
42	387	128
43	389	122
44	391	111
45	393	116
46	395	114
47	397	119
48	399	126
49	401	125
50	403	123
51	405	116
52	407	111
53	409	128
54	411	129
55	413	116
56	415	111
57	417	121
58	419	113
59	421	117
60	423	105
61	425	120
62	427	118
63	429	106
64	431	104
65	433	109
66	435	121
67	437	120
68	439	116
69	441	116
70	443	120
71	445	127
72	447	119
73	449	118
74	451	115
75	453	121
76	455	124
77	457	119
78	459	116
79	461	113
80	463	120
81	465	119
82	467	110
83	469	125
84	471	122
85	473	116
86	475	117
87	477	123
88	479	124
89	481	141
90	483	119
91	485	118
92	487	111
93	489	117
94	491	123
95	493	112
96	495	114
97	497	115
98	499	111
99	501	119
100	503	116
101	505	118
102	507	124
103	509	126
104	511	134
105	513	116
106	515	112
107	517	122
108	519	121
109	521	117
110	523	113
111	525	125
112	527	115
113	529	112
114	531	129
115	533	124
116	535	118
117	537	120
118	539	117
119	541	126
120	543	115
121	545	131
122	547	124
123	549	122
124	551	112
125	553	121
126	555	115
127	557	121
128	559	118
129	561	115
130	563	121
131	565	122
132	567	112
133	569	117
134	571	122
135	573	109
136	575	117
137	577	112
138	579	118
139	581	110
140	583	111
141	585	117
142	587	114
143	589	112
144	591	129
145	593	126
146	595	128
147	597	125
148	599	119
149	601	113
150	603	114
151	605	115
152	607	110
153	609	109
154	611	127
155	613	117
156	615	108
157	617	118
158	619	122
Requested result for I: 118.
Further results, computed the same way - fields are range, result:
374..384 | 123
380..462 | 118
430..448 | 117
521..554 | 120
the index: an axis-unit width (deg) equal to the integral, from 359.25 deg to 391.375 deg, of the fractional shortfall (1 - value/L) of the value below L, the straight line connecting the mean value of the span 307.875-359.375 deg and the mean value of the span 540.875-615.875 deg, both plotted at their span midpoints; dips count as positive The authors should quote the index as -4.3 deg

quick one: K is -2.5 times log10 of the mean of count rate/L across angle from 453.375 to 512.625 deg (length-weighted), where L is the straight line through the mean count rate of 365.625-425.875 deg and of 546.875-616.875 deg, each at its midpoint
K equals -0.006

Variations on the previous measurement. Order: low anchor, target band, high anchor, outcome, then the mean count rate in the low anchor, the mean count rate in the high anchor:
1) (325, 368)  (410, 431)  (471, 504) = 0.04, 119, 119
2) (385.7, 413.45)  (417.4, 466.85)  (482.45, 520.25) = 0.03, 120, 118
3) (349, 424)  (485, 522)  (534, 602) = 0.01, 120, 118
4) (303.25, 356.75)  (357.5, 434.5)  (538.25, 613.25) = -0.11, 105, 118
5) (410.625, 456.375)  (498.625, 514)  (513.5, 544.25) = -0.02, 117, 119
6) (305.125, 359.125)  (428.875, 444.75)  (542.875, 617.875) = -0.04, 106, 118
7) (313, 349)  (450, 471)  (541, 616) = -0.05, 107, 118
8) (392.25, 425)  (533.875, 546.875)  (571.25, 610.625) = -0.04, 118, 116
